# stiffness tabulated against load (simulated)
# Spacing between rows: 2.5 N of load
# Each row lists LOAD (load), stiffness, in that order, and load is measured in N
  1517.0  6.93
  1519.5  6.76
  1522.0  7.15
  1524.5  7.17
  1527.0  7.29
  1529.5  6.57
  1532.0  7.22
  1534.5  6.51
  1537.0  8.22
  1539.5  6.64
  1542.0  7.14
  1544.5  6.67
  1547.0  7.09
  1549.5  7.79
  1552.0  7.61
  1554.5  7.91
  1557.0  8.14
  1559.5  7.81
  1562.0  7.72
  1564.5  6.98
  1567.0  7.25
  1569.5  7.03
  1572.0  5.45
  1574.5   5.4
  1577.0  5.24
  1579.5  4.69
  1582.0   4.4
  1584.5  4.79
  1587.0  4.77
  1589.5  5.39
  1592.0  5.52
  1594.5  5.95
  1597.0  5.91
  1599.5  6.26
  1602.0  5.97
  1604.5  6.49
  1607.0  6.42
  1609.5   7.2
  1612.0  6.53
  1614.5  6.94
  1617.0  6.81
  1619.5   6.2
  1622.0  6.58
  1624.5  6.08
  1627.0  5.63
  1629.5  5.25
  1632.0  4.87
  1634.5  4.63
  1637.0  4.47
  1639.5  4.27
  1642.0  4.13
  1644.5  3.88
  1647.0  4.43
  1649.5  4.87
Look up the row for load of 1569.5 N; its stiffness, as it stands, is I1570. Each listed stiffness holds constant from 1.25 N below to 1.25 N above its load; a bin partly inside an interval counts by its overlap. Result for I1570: 7.03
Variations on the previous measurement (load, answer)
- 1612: 6.53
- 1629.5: 5.25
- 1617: 6.81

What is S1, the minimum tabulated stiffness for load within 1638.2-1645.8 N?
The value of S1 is 3.88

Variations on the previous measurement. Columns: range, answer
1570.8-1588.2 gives 4.4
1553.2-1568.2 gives 6.98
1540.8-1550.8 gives 6.67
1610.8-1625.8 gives 6.08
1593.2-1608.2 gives 5.91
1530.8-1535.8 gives 6.51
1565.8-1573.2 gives 5.45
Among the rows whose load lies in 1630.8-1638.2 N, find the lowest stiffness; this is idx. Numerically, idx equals 4.47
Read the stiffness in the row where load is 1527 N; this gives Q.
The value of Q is 7.29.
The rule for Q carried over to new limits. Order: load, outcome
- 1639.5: 4.27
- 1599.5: 6.26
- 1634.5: 4.63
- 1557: 8.14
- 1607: 6.42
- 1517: 6.93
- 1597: 5.91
